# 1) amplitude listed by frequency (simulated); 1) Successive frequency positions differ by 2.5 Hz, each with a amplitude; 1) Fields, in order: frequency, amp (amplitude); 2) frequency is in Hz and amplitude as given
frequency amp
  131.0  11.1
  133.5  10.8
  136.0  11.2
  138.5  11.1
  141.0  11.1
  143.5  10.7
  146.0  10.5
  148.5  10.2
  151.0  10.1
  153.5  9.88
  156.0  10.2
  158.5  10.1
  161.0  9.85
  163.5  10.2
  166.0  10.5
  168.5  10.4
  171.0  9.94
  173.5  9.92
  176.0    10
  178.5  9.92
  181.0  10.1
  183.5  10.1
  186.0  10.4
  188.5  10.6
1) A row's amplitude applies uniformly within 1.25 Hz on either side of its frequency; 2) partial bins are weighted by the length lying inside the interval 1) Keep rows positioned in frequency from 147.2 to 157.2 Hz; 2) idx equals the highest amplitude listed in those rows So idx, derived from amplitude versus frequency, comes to 10.2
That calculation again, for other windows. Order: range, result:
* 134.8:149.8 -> 11.2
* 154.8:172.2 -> 10.5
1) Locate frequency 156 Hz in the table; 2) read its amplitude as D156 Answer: 10.2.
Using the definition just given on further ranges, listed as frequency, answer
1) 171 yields 9.94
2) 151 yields 10.1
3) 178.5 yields 9.92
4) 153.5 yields 9.88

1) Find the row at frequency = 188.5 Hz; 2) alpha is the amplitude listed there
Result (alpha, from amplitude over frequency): 10.6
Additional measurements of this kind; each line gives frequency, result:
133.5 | 10.8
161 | 9.85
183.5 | 10.1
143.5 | 10.7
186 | 10.4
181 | 10.1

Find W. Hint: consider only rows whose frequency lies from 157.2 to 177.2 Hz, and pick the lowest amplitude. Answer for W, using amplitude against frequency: 9.85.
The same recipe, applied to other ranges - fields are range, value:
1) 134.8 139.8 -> 11.1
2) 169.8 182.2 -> 9.92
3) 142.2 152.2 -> 10.1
